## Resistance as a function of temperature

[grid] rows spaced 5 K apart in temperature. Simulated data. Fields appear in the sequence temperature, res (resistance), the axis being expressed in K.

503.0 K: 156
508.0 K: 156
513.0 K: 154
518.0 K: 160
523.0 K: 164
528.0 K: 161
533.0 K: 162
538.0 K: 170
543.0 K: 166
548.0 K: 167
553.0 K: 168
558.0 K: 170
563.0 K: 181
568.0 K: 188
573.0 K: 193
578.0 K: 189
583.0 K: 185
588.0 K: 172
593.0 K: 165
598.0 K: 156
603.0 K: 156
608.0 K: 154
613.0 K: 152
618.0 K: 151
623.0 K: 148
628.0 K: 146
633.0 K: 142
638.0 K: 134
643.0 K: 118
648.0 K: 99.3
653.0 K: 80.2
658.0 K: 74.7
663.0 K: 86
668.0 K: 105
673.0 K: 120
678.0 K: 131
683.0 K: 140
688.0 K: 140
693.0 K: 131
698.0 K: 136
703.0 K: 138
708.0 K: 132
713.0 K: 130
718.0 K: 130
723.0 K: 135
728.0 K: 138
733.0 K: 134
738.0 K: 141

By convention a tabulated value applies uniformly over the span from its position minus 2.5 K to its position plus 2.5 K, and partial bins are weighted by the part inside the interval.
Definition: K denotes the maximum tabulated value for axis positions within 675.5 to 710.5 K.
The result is 140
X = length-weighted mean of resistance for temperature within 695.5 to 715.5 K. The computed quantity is 134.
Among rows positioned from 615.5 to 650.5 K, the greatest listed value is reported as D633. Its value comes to 151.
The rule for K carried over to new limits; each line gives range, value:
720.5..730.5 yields 138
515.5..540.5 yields 170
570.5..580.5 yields 193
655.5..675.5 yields 120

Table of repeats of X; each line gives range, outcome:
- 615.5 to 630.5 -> 148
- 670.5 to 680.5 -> 126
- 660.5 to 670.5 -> 95.5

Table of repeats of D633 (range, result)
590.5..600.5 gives 165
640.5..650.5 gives 118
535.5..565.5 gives 181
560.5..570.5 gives 188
